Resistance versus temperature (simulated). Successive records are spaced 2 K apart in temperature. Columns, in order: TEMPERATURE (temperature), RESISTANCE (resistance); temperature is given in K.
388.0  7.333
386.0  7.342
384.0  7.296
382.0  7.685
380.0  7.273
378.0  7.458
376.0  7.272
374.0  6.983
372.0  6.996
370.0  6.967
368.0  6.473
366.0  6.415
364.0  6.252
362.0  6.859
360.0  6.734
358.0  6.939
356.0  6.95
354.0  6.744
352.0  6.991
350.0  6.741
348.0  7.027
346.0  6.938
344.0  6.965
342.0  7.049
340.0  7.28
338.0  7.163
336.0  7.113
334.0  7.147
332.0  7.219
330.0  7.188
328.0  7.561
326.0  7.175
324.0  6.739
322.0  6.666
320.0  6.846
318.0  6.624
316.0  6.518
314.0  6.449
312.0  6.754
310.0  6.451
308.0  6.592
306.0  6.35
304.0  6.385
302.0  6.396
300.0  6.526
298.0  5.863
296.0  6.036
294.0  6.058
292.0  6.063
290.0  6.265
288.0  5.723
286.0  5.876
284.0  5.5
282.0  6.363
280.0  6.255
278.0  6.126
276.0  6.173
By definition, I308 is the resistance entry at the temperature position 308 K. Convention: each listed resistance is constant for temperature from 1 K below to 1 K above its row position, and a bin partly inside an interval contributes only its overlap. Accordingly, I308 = 6.592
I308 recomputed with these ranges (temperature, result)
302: 6.396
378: 7.458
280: 6.255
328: 7.561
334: 7.147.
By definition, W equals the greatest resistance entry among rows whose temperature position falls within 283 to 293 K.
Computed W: 6.265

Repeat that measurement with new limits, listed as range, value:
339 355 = 7.28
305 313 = 6.754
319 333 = 7.561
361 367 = 6.859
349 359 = 6.991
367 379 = 7.458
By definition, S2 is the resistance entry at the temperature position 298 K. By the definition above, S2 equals 5.863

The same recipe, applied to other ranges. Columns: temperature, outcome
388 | 7.333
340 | 7.28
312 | 6.754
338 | 7.163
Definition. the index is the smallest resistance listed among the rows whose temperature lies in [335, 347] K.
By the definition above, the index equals 6.938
